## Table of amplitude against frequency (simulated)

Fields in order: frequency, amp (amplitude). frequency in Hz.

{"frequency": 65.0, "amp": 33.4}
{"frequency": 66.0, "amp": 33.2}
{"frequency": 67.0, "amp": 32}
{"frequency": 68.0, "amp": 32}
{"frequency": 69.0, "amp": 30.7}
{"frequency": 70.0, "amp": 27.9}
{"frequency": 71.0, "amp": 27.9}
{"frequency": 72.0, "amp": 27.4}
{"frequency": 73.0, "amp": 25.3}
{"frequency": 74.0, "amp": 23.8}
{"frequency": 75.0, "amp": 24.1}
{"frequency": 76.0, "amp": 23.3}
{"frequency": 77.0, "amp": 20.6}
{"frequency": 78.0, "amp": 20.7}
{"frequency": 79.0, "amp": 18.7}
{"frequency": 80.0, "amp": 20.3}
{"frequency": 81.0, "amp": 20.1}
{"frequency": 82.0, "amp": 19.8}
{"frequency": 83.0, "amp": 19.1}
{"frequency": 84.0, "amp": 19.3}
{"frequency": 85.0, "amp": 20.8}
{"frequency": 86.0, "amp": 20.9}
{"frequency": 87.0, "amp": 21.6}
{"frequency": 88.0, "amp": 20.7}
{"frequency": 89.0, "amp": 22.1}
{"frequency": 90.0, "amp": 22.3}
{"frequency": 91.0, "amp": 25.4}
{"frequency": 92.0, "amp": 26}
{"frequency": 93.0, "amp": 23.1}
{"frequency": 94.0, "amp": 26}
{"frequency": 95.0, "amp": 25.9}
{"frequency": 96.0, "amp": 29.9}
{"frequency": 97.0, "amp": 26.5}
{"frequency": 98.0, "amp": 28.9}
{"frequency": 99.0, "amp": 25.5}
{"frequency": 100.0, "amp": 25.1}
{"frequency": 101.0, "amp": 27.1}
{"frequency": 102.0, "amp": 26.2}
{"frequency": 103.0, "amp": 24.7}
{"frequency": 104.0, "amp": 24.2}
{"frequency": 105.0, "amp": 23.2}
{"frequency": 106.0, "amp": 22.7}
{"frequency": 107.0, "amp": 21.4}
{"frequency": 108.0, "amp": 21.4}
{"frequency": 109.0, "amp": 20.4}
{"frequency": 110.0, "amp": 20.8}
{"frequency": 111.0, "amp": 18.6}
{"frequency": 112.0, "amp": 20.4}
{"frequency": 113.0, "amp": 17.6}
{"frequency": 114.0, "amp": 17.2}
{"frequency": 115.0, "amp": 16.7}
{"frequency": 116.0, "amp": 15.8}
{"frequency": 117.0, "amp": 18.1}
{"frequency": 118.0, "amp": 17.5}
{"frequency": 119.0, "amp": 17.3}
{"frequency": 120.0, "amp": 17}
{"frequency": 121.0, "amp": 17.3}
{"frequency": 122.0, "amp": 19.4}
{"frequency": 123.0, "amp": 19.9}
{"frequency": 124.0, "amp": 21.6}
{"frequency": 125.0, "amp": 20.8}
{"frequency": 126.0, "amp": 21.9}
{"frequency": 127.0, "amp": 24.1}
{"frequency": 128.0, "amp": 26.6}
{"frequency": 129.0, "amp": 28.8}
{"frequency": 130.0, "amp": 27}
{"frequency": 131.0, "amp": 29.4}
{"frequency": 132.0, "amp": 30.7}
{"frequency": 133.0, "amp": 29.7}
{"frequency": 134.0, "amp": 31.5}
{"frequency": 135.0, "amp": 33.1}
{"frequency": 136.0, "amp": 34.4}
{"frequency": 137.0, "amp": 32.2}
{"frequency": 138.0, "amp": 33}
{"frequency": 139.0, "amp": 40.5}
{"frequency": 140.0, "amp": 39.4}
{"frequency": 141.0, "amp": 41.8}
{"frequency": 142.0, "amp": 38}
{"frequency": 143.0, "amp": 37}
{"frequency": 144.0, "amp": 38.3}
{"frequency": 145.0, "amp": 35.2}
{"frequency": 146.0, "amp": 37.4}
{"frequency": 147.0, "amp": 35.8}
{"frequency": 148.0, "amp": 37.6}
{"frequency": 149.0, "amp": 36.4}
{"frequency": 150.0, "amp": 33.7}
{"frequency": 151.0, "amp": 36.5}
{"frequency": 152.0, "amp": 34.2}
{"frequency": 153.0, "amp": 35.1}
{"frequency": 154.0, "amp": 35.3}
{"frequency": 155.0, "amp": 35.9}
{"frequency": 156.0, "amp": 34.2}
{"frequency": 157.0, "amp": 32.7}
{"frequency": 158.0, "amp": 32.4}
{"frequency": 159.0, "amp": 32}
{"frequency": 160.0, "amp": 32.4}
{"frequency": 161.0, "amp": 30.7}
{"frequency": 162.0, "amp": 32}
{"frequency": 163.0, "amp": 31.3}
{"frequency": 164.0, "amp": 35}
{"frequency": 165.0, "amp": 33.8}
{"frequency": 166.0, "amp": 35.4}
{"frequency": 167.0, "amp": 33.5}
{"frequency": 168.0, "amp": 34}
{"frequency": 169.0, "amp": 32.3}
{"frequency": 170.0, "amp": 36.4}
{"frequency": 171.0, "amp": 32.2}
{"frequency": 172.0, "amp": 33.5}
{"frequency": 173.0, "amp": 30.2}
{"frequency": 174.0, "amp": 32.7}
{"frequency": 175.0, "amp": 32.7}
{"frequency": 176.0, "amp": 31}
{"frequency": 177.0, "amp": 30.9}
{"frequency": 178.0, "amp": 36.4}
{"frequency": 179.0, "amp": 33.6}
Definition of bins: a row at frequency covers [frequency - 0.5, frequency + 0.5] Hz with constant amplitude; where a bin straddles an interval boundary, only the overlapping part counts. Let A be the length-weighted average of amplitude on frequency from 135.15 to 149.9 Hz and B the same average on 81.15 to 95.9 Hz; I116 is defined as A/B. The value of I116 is 1.63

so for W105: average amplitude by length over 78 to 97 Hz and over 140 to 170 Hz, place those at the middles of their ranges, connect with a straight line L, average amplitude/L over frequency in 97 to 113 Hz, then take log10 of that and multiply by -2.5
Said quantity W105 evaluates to 0.099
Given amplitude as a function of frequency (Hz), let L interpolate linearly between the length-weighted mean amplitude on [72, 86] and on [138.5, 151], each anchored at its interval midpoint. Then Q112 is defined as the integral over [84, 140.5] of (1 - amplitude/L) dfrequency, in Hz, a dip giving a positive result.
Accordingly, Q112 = 9.8 Hz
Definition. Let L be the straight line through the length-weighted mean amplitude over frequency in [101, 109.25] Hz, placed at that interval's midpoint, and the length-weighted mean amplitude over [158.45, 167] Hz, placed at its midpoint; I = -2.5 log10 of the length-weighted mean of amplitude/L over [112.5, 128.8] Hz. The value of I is 0.31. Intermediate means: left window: 23.4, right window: 32.9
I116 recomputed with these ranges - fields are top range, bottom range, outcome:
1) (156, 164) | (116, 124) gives 1.78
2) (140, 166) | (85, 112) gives 1.48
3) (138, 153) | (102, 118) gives 1.82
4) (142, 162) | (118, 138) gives 1.37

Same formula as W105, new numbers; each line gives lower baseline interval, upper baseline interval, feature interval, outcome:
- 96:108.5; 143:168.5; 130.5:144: -0.12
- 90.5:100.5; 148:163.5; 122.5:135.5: 0.15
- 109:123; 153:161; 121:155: -0.20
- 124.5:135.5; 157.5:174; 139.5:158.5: -0.19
